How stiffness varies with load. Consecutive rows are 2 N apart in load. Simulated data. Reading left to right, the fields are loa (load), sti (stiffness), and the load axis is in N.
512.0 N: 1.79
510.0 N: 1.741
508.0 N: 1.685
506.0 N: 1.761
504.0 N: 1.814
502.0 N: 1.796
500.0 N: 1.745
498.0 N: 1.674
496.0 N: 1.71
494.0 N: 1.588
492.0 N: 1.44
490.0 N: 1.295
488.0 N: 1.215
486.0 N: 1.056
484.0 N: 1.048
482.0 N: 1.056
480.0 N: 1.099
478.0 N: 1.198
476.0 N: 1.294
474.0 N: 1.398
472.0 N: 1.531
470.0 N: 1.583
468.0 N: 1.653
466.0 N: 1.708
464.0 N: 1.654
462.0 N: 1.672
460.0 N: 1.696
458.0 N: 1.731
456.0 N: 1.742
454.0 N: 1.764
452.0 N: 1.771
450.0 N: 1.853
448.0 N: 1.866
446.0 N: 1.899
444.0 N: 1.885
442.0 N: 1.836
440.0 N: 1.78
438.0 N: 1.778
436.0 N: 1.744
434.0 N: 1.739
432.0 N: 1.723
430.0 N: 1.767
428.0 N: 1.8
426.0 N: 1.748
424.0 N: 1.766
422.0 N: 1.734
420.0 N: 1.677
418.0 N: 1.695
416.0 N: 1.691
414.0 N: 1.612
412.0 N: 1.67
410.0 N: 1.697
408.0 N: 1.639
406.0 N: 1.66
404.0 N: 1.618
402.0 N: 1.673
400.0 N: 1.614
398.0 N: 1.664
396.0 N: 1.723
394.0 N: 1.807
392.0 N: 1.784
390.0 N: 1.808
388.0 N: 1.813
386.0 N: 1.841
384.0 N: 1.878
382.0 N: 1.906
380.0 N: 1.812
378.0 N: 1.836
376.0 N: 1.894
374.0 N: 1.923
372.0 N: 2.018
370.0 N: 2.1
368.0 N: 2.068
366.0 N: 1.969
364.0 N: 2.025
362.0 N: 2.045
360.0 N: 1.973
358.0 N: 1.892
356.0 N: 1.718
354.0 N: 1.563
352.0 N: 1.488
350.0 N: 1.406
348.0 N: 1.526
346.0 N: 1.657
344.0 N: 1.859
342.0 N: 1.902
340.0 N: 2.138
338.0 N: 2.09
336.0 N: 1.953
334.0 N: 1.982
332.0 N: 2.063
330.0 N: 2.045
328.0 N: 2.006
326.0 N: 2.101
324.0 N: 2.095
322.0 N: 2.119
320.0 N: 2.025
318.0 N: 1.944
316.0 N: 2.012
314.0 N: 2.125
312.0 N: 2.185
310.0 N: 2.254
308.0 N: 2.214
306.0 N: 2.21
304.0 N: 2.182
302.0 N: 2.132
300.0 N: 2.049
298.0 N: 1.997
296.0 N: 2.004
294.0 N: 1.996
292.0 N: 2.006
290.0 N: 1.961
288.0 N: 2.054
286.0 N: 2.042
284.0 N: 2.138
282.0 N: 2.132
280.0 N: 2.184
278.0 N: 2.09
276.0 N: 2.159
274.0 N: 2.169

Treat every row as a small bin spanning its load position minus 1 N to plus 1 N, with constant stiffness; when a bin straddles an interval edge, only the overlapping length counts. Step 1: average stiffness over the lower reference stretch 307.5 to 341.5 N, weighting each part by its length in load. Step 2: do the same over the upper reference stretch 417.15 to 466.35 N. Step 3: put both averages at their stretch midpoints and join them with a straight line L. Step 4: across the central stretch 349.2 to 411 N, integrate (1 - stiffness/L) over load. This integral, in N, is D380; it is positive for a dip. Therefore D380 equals 3.96 N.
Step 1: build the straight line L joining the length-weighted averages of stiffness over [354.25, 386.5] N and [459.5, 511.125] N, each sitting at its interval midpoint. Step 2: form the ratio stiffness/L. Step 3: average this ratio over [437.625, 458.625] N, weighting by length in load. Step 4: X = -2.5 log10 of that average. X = -0.109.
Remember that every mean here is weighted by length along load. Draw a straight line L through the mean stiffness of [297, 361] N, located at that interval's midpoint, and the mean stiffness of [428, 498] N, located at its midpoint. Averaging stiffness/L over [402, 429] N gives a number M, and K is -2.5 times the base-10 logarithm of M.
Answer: 0.02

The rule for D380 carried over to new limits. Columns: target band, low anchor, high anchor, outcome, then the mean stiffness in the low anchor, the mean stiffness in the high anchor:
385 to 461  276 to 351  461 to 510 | -2.85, 2.03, 1.49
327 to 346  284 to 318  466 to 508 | -0.18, 2.09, 1.46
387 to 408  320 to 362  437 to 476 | 1.05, 1.89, 1.72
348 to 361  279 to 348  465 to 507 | 1.66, 2.05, 1.46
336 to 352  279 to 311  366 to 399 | 1.50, 2.1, 1.87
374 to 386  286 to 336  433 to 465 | 0.34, 2.07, 1.78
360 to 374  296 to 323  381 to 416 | -1.22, 2.11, 1.73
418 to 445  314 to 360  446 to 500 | -2.12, 1.9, 1.52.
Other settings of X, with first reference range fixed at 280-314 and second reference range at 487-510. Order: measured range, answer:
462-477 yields 0.089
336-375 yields 0.054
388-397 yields 0.052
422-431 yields 0.014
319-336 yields -0.011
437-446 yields -0.046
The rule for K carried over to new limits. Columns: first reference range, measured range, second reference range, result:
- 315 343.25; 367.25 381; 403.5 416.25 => -0.07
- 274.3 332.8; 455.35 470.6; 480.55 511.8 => -0.05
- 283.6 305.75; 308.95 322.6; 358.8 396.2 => -0.04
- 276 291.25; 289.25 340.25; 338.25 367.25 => -0.06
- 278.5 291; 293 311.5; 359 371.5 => -0.02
